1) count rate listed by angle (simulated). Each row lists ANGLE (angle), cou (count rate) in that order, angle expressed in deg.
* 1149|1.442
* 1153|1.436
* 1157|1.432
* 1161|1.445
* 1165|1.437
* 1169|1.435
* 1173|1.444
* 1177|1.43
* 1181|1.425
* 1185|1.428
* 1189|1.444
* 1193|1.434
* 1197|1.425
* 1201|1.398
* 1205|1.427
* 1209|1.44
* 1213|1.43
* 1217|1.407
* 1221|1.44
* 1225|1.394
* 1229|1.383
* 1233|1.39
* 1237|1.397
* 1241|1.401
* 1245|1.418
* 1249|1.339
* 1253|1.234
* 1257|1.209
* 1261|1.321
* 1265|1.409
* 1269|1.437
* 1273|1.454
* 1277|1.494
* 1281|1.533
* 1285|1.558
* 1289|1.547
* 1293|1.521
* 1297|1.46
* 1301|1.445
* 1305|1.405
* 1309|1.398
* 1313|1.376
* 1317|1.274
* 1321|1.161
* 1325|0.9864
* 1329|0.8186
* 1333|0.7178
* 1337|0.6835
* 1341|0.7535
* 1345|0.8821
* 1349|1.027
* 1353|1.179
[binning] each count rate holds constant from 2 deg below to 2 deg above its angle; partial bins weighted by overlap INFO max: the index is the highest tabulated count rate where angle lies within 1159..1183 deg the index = 1.445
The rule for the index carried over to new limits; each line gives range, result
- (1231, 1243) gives 1.401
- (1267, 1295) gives 1.558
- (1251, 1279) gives 1.494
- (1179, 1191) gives 1.444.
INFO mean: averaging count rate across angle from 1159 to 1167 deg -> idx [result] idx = 1.44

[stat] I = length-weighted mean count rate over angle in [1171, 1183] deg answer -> 1.43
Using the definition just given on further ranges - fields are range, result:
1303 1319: 1.36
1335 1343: 0.718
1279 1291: 1.55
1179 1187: 1.43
